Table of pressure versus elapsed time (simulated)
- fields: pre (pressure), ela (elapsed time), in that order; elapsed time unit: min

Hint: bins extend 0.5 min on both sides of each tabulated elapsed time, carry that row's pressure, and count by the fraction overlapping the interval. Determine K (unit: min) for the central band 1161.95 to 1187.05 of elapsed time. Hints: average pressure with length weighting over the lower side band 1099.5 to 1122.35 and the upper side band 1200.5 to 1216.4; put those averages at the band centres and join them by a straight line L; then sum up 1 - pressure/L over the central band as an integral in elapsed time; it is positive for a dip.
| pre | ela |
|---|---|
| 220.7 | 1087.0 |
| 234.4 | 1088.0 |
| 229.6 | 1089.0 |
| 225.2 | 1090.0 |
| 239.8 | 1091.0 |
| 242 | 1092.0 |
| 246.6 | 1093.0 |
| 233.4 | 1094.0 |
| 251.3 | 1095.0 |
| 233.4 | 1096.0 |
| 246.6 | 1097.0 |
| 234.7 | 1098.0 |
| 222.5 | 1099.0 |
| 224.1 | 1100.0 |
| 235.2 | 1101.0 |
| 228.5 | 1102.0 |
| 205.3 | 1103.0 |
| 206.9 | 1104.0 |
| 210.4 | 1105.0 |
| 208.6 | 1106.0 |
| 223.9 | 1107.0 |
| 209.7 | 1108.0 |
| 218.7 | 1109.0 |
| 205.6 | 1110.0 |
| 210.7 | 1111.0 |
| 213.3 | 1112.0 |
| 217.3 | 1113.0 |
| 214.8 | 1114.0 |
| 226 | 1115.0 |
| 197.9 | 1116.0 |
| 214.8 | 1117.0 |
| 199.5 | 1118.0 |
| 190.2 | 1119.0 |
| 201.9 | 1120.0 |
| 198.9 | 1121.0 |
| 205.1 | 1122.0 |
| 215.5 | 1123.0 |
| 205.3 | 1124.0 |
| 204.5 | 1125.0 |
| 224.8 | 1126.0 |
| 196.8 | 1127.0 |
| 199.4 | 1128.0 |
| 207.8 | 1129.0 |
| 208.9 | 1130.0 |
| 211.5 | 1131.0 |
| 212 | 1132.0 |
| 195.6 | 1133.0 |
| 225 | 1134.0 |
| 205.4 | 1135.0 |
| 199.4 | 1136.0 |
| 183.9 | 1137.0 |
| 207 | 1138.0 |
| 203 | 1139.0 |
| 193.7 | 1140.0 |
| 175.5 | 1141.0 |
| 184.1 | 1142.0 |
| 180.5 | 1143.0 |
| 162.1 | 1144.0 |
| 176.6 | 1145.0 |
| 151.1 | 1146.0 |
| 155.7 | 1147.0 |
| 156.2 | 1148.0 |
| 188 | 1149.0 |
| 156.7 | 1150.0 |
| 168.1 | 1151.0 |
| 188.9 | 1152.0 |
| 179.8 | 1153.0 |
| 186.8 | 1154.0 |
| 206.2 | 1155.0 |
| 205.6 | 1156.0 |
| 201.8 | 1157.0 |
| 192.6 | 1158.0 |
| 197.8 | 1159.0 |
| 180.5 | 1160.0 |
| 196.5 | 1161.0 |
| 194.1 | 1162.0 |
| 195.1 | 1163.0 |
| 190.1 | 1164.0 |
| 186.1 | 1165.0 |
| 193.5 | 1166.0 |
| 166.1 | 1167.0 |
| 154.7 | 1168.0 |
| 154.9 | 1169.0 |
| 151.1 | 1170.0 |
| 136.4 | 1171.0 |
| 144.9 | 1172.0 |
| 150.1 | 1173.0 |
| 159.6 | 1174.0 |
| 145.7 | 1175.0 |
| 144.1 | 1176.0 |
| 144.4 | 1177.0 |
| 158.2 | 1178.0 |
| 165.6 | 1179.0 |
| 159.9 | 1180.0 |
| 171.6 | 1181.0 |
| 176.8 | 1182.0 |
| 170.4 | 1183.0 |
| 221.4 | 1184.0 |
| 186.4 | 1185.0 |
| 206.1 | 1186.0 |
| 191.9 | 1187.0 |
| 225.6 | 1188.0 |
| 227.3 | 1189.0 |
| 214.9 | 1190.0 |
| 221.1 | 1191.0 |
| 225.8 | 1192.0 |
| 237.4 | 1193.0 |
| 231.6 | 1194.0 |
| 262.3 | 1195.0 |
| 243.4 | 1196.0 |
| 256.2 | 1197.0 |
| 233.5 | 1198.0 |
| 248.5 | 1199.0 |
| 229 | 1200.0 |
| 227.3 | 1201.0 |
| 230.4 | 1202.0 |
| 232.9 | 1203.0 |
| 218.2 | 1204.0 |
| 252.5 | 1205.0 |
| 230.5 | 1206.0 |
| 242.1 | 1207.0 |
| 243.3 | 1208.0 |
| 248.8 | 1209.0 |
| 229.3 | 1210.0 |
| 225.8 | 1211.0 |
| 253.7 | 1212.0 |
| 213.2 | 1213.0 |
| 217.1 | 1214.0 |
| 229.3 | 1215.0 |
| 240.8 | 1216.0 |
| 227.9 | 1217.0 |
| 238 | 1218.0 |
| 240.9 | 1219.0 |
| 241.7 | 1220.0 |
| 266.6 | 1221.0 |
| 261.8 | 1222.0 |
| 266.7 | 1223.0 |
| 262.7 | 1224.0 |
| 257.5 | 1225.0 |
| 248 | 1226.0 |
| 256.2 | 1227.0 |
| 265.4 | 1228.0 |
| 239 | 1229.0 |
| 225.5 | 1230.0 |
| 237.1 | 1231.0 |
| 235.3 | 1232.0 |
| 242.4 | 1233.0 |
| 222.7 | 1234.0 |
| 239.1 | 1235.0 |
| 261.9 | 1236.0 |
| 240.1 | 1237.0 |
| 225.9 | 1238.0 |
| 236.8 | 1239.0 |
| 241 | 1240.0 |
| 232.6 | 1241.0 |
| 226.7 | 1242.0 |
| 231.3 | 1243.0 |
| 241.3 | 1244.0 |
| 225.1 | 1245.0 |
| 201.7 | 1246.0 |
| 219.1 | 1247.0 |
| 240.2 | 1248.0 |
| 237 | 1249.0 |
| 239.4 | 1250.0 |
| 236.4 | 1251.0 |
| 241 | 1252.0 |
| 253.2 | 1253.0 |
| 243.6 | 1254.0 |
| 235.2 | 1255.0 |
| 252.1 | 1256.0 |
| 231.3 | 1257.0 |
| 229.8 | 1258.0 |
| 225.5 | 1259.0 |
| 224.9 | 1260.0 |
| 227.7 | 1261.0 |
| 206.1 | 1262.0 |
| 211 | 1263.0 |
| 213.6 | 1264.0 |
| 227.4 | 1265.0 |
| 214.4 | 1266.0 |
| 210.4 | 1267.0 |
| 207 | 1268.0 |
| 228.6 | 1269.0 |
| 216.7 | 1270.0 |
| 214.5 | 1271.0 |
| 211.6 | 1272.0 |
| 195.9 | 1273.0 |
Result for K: 6.3 min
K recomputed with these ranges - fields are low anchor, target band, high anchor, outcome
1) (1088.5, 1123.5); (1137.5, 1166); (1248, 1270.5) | 4.8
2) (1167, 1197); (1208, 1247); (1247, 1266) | -4.7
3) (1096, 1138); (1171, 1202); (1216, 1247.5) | 4.1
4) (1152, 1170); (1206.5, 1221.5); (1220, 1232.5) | 0.1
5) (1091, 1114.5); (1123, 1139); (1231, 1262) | 1.4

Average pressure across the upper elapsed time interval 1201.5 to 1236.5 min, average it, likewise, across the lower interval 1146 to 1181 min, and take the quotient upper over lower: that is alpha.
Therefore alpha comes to 1.40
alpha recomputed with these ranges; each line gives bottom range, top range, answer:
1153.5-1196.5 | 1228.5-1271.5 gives 1.22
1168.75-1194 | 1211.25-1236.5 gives 1.35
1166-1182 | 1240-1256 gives 1.50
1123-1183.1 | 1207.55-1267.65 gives 1.30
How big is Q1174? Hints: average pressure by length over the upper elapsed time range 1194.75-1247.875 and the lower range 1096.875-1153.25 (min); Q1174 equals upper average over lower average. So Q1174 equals 1.2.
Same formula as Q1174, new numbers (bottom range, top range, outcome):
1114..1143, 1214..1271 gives 1.16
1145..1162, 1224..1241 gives 1.33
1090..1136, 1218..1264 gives 1.10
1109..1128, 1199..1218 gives 1.12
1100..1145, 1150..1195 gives 0.90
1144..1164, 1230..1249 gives 1.28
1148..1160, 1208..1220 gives 1.25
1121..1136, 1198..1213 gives 1.13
